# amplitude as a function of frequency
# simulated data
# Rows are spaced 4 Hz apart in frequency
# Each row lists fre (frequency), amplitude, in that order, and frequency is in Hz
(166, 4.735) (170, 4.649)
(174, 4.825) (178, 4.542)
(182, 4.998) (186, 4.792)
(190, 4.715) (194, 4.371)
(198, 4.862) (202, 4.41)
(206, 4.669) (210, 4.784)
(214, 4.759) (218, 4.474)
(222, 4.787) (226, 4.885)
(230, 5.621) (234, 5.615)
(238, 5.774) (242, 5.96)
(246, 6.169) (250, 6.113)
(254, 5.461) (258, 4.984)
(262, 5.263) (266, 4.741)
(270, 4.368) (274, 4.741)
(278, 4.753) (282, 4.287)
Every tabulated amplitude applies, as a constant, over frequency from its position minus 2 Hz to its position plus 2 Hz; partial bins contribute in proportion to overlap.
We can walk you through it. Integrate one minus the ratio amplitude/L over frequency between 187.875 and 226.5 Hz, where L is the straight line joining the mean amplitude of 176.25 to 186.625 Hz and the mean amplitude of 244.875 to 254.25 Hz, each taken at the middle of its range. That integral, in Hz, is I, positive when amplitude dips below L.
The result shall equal 4.17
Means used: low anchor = 4.78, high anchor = 5.98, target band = 4.66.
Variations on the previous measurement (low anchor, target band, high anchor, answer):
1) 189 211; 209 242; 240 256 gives 1.1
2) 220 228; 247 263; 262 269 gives -2.2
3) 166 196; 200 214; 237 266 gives 1.1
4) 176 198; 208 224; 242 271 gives 0.9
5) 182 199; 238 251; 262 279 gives -3.6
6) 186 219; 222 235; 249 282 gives -1.3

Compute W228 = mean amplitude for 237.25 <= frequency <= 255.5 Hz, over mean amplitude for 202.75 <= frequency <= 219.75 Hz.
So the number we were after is 1.27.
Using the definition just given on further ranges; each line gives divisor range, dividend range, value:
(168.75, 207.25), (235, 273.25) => 1.15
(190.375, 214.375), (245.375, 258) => 1.24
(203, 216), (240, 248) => 1.29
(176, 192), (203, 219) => 0.98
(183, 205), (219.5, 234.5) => 1.11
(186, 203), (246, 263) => 1.20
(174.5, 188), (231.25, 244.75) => 1.21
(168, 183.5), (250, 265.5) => 1.12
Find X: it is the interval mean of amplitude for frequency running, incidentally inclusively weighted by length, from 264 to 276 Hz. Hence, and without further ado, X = 4.62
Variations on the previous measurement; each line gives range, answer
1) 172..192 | 4.77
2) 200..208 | 4.54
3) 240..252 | 6.08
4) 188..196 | 4.54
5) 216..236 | 5.08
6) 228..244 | 5.74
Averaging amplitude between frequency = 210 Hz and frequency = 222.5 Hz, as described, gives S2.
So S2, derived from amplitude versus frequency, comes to 4.68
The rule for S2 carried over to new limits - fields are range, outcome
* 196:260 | 5.21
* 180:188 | 4.89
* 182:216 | 4.69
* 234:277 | 5.36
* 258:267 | 5.03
